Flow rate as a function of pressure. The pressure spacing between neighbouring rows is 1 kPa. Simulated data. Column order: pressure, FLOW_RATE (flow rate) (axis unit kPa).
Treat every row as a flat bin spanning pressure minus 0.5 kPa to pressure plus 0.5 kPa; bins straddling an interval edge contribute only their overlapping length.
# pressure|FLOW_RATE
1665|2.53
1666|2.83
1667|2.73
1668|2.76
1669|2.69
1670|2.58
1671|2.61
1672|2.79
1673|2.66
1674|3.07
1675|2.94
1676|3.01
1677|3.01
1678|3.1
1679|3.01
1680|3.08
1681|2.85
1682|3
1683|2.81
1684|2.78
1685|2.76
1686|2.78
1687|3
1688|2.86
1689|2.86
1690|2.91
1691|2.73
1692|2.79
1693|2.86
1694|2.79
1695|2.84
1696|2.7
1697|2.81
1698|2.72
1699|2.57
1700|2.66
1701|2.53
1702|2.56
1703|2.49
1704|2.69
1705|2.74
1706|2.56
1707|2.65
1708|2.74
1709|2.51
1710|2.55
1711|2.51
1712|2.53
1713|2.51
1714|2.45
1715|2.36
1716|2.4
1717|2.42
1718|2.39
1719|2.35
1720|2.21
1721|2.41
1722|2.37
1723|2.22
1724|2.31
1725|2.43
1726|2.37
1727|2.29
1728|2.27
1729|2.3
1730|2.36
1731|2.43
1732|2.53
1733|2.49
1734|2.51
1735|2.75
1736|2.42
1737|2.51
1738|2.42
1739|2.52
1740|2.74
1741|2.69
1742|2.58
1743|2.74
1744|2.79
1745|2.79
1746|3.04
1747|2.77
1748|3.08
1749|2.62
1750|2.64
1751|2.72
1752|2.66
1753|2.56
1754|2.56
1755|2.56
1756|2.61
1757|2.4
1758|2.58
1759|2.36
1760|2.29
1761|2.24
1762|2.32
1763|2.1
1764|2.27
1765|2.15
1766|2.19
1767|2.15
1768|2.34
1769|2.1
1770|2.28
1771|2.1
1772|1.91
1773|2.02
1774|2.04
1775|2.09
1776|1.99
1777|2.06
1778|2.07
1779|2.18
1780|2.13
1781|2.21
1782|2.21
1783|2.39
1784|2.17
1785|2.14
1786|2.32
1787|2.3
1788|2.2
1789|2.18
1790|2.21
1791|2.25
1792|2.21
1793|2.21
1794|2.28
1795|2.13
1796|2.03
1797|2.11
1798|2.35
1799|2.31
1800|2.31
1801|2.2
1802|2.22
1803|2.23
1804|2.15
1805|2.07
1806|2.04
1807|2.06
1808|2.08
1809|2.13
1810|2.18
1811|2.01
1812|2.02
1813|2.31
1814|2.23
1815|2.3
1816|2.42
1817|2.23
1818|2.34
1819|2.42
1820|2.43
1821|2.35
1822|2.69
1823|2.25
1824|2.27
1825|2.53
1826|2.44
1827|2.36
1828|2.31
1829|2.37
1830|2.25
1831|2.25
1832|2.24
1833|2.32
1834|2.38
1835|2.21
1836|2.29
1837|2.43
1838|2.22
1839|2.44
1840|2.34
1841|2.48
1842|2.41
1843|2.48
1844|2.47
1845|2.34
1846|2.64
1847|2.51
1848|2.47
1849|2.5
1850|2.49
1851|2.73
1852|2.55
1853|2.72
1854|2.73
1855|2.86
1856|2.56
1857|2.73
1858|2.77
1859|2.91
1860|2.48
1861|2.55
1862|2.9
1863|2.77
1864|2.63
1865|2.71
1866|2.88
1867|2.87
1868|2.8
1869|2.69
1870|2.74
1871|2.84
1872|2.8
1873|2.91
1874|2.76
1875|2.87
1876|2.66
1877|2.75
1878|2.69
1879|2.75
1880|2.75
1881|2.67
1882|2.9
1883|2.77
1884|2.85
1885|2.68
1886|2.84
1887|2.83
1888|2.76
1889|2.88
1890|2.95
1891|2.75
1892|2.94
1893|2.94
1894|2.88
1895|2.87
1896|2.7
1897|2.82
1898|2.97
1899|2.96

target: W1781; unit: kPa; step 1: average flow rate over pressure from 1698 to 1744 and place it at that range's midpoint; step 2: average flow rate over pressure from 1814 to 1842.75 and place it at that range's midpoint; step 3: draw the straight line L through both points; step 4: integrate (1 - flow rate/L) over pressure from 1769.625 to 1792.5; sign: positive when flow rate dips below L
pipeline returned 2.4 kPa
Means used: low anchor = 2.5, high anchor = 2.35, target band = 2.16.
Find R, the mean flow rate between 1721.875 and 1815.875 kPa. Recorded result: 2.33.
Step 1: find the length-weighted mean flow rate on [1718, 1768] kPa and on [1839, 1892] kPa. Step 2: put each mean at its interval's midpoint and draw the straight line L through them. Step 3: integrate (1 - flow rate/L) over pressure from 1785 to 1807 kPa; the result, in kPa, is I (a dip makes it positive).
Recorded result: 3.2 kPa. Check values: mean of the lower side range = 2.48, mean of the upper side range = 2.7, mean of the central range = 2.2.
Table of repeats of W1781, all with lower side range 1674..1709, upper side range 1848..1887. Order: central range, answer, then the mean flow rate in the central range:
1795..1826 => 5.8 kPa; 2.24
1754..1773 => 3.4 kPa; 2.28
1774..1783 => 2.1 kPa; 2.13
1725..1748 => 1.8 kPa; 2.57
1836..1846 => 1.2 kPa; 2.41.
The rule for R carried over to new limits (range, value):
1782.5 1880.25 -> 2.43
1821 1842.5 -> 2.36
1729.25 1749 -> 2.64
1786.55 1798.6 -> 2.21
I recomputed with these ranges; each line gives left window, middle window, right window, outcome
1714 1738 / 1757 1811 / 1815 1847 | 4.5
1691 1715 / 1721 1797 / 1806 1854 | 4.6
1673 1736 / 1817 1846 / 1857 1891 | 3.9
